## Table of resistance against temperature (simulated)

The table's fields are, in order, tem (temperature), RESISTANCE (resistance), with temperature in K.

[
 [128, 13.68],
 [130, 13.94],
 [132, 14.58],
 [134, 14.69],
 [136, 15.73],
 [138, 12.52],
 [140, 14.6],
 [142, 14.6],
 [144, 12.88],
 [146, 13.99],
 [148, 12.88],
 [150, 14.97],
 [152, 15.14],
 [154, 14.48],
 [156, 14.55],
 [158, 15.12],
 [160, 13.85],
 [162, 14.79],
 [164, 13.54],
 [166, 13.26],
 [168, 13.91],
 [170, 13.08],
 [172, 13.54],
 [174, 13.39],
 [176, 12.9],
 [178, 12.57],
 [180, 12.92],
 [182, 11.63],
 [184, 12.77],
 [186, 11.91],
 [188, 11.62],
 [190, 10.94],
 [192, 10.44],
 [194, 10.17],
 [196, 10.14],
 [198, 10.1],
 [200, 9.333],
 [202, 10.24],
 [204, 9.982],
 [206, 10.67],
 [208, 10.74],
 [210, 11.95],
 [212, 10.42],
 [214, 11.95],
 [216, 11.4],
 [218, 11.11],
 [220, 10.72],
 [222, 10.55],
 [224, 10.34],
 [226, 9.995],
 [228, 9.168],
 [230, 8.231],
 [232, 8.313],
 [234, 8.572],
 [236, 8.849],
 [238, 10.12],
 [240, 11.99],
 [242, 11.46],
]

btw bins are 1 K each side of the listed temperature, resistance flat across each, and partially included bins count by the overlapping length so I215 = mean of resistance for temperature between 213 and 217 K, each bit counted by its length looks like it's 11.7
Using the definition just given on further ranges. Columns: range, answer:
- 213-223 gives 11.1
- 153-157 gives 14.5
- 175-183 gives 12.5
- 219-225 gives 10.5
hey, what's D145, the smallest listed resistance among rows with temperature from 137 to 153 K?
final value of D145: 12.52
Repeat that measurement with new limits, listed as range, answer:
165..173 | 13.08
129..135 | 13.94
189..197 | 10.14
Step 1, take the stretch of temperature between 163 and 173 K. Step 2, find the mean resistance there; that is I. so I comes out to 13.5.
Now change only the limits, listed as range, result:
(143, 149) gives 13.2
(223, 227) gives 10.2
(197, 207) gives 10.1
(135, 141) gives 14.3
